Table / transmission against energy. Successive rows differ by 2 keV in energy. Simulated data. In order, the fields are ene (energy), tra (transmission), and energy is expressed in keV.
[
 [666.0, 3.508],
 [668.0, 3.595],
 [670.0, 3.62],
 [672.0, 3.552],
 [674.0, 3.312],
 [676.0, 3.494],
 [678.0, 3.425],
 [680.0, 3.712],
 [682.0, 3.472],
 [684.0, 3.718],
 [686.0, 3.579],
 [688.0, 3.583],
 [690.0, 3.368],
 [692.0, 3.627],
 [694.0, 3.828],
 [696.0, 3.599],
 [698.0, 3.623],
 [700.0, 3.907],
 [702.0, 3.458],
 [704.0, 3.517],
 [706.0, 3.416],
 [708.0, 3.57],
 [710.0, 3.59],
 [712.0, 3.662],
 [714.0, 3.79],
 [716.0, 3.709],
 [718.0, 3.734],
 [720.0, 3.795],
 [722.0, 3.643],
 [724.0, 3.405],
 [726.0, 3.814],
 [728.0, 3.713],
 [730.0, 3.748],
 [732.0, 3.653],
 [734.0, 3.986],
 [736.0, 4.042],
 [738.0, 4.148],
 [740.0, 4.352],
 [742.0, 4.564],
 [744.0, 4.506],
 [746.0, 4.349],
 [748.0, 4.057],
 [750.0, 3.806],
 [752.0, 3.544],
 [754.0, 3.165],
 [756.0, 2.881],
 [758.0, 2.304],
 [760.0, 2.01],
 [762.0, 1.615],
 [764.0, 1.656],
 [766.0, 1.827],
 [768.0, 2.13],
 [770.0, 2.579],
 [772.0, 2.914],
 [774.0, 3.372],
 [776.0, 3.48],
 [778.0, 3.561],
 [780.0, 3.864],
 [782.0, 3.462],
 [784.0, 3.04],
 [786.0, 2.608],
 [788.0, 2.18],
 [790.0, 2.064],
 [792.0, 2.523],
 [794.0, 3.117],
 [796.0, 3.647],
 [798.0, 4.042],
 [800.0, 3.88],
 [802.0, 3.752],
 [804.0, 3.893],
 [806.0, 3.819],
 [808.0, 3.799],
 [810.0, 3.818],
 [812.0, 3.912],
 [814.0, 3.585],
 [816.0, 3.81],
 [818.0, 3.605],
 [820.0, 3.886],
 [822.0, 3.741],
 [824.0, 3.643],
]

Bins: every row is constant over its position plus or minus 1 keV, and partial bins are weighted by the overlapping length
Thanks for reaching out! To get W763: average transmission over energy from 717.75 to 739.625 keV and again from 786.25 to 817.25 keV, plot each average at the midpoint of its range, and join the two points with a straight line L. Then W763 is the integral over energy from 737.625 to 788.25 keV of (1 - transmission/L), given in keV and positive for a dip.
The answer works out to 6.8 keV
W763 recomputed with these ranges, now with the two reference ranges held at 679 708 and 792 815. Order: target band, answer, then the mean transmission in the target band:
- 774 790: 2.5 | 3.11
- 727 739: -0.8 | 3.88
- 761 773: 5.1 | 2.12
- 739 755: -1.7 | 4.04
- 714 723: -0.3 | 3.73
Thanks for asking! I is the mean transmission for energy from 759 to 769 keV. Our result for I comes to 1.85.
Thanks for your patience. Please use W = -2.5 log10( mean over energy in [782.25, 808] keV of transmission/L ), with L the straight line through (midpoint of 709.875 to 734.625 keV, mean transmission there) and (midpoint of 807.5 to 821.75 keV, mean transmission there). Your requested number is 0.16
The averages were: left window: 3.71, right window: 3.77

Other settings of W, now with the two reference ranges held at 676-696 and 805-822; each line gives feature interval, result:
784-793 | 0.47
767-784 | 0.18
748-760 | 0.18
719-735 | -0.02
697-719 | 0.00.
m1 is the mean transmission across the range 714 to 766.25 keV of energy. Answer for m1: 3.49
